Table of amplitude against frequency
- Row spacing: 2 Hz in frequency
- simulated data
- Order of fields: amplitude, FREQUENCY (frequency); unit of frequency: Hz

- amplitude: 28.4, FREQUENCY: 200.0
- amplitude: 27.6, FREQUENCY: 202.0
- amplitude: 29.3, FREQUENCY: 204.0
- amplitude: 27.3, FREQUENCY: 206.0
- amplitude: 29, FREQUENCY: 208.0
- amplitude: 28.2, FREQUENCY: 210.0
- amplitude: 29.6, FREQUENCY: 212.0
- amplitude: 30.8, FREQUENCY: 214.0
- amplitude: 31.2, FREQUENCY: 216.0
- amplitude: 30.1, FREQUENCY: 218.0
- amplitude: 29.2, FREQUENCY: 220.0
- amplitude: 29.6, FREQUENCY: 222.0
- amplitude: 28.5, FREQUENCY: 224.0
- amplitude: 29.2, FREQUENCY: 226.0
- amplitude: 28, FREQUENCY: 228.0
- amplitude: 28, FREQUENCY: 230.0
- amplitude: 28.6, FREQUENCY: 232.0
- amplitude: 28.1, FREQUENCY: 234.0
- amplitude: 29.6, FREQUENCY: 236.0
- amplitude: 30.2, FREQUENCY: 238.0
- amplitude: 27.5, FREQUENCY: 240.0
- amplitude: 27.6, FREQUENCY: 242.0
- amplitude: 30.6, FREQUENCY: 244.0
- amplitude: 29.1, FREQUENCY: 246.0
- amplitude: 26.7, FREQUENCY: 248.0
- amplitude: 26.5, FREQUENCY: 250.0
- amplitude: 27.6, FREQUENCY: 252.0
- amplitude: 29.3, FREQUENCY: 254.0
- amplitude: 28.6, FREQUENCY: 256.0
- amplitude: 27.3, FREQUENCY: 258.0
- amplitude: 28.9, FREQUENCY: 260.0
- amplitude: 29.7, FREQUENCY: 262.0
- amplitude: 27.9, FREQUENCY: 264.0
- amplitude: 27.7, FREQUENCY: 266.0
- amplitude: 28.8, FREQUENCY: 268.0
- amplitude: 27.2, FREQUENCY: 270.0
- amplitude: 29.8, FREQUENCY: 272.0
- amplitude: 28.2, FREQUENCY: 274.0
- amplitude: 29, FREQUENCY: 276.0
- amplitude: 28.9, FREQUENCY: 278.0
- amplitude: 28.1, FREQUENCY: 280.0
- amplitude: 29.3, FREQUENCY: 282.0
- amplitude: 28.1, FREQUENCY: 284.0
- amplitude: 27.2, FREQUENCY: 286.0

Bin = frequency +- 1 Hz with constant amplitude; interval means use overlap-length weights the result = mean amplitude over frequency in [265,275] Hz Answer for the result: 28.3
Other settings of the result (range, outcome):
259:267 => 28.5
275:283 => 28.8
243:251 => 28.2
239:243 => 27.6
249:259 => 27.9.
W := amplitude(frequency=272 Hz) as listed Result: 29.8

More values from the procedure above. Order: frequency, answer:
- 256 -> 28.6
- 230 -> 28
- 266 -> 27.7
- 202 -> 27.6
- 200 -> 28.4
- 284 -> 28.1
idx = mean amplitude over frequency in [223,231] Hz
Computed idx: 28.4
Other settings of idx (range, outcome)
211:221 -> 30.2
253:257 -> 29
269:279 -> 28.6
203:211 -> 28.5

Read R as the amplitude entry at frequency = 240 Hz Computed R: 27.5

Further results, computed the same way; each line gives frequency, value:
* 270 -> 27.2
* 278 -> 28.9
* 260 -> 28.9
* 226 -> 29.2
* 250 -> 26.5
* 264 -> 27.9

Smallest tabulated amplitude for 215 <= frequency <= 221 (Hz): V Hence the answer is 29.2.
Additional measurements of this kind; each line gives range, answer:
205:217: 27.3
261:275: 27.2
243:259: 26.5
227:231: 28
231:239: 28.1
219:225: 28.5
